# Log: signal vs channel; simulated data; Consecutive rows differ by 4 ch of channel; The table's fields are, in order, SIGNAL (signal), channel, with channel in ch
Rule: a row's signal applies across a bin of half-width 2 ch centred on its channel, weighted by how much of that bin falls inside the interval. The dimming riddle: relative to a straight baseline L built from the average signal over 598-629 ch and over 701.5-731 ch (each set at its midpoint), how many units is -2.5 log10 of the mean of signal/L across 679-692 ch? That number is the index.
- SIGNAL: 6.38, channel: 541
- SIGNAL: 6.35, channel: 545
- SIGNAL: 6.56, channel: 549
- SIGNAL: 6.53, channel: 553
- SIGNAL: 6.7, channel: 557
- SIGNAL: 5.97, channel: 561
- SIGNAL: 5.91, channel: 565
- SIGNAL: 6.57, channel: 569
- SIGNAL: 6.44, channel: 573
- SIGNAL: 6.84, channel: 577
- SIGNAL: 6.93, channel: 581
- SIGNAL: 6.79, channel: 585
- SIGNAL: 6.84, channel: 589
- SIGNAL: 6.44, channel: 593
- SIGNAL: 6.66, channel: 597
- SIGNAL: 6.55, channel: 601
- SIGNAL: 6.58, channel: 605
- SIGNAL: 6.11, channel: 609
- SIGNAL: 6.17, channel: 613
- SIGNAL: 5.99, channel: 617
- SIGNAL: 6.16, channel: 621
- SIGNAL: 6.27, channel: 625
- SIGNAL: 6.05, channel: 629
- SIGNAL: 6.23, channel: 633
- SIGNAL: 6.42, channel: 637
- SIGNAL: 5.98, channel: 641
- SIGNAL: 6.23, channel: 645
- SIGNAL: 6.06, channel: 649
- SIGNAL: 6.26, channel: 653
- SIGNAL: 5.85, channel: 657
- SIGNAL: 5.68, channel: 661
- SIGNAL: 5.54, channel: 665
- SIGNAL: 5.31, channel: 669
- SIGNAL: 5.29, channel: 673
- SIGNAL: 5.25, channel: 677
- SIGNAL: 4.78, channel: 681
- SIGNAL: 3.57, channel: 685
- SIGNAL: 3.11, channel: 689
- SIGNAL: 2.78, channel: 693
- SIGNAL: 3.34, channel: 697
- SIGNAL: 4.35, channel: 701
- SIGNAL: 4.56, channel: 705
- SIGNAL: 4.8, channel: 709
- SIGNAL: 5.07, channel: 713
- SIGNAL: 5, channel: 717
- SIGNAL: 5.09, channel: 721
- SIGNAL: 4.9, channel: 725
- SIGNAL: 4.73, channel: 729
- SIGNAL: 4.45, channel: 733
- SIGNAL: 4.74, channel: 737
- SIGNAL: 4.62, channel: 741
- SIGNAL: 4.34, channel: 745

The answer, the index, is 0.37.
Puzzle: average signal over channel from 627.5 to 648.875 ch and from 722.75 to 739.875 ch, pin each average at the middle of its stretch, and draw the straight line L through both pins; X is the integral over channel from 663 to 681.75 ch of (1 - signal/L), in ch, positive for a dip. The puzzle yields 1.2 ch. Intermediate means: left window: 6.17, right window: 4.71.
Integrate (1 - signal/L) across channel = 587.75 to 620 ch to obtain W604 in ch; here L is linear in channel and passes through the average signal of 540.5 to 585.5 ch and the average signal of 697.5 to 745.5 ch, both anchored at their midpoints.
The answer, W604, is -2.0 ch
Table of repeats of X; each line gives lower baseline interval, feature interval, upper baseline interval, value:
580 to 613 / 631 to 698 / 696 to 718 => 2.4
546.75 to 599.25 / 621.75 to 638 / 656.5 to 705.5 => -2.2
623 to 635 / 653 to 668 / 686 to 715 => -1.5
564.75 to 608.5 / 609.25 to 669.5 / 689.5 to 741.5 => -3.3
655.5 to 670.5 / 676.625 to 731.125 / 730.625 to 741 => 7.1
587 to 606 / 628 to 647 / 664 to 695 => -2.3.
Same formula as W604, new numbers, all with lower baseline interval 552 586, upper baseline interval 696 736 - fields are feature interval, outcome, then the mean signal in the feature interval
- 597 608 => -0.8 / 6.54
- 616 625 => -0.4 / 6.13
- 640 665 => -2.3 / 5.97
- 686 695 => 3.6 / 3.01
